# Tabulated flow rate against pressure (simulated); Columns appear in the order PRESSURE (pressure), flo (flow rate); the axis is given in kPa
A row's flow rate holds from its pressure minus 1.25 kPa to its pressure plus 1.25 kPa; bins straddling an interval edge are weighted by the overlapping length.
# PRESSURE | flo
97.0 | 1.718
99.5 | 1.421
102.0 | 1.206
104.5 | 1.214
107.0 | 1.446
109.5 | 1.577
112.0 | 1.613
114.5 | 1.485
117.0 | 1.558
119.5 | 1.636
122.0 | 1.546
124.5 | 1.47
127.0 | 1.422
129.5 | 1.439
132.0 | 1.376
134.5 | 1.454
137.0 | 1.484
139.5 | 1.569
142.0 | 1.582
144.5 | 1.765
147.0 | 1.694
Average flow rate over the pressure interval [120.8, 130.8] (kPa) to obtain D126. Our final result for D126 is 1.47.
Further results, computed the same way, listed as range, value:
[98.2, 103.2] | 1.32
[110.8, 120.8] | 1.57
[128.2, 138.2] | 1.44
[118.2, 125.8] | 1.55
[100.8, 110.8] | 1.36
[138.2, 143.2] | 1.57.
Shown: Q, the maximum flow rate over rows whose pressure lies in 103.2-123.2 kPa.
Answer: 1.636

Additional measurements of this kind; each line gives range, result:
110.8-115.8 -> 1.613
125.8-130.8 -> 1.439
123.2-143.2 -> 1.582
